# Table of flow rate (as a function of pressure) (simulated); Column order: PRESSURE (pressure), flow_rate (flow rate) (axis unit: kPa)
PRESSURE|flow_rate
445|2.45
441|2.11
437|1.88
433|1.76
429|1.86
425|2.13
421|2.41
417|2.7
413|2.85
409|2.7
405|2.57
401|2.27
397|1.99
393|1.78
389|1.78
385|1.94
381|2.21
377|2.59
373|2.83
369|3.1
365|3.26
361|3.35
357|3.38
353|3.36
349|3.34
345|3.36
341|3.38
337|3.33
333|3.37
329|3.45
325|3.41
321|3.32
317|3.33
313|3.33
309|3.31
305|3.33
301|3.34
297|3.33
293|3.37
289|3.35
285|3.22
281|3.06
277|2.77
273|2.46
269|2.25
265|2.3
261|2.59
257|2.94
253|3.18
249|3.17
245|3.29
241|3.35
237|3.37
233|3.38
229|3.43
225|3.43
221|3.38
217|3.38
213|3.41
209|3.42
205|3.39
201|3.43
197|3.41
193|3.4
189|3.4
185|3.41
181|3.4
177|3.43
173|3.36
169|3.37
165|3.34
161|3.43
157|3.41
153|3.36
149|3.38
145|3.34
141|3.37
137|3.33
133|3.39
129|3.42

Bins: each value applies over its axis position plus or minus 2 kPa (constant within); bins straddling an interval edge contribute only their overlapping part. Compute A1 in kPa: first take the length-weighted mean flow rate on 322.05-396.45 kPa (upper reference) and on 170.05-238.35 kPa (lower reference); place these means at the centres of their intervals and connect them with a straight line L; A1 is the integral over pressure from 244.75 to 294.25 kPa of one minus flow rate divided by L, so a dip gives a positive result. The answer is 4.7 kPa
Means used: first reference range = 3.4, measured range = 2.9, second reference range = 2.94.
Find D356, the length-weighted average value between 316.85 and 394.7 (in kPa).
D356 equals 2.99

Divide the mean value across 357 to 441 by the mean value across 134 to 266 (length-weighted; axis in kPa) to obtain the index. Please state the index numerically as 0.7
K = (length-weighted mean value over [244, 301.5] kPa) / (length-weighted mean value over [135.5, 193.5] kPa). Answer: 0.88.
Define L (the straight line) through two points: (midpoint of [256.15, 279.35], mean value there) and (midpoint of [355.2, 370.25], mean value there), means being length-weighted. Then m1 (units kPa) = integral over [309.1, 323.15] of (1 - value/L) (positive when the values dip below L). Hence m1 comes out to -2.0 kPa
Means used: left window 2.54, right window 3.28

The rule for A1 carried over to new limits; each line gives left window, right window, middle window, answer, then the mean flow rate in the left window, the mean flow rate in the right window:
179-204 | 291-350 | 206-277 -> 6.1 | 3.41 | 3.35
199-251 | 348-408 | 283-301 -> -1.6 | 3.37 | 2.64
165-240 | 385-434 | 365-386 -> -1.8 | 3.4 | 2.23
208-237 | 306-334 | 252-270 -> 3.9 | 3.4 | 3.36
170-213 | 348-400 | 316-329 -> -2.2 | 3.4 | 2.66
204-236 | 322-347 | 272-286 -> 2.1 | 3.4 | 3.38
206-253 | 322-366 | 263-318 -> 5.1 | 3.36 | 3.36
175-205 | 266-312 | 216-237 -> -0.7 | 3.41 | 3.06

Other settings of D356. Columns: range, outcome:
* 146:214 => 3.4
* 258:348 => 3.13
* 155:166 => 3.4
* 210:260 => 3.3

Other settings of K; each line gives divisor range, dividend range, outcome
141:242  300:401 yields 0.88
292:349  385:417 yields 0.68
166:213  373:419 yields 0.69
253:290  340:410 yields 0.98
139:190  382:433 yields 0.66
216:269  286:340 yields 1.07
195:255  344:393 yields 0.84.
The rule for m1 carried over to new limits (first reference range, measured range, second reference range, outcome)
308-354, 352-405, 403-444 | 4.7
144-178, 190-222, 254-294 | -2.5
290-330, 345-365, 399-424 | -2.3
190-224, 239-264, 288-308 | 2.4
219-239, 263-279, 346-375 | 4.3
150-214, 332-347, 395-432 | -3.7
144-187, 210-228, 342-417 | -1.0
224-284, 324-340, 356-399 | -4.0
